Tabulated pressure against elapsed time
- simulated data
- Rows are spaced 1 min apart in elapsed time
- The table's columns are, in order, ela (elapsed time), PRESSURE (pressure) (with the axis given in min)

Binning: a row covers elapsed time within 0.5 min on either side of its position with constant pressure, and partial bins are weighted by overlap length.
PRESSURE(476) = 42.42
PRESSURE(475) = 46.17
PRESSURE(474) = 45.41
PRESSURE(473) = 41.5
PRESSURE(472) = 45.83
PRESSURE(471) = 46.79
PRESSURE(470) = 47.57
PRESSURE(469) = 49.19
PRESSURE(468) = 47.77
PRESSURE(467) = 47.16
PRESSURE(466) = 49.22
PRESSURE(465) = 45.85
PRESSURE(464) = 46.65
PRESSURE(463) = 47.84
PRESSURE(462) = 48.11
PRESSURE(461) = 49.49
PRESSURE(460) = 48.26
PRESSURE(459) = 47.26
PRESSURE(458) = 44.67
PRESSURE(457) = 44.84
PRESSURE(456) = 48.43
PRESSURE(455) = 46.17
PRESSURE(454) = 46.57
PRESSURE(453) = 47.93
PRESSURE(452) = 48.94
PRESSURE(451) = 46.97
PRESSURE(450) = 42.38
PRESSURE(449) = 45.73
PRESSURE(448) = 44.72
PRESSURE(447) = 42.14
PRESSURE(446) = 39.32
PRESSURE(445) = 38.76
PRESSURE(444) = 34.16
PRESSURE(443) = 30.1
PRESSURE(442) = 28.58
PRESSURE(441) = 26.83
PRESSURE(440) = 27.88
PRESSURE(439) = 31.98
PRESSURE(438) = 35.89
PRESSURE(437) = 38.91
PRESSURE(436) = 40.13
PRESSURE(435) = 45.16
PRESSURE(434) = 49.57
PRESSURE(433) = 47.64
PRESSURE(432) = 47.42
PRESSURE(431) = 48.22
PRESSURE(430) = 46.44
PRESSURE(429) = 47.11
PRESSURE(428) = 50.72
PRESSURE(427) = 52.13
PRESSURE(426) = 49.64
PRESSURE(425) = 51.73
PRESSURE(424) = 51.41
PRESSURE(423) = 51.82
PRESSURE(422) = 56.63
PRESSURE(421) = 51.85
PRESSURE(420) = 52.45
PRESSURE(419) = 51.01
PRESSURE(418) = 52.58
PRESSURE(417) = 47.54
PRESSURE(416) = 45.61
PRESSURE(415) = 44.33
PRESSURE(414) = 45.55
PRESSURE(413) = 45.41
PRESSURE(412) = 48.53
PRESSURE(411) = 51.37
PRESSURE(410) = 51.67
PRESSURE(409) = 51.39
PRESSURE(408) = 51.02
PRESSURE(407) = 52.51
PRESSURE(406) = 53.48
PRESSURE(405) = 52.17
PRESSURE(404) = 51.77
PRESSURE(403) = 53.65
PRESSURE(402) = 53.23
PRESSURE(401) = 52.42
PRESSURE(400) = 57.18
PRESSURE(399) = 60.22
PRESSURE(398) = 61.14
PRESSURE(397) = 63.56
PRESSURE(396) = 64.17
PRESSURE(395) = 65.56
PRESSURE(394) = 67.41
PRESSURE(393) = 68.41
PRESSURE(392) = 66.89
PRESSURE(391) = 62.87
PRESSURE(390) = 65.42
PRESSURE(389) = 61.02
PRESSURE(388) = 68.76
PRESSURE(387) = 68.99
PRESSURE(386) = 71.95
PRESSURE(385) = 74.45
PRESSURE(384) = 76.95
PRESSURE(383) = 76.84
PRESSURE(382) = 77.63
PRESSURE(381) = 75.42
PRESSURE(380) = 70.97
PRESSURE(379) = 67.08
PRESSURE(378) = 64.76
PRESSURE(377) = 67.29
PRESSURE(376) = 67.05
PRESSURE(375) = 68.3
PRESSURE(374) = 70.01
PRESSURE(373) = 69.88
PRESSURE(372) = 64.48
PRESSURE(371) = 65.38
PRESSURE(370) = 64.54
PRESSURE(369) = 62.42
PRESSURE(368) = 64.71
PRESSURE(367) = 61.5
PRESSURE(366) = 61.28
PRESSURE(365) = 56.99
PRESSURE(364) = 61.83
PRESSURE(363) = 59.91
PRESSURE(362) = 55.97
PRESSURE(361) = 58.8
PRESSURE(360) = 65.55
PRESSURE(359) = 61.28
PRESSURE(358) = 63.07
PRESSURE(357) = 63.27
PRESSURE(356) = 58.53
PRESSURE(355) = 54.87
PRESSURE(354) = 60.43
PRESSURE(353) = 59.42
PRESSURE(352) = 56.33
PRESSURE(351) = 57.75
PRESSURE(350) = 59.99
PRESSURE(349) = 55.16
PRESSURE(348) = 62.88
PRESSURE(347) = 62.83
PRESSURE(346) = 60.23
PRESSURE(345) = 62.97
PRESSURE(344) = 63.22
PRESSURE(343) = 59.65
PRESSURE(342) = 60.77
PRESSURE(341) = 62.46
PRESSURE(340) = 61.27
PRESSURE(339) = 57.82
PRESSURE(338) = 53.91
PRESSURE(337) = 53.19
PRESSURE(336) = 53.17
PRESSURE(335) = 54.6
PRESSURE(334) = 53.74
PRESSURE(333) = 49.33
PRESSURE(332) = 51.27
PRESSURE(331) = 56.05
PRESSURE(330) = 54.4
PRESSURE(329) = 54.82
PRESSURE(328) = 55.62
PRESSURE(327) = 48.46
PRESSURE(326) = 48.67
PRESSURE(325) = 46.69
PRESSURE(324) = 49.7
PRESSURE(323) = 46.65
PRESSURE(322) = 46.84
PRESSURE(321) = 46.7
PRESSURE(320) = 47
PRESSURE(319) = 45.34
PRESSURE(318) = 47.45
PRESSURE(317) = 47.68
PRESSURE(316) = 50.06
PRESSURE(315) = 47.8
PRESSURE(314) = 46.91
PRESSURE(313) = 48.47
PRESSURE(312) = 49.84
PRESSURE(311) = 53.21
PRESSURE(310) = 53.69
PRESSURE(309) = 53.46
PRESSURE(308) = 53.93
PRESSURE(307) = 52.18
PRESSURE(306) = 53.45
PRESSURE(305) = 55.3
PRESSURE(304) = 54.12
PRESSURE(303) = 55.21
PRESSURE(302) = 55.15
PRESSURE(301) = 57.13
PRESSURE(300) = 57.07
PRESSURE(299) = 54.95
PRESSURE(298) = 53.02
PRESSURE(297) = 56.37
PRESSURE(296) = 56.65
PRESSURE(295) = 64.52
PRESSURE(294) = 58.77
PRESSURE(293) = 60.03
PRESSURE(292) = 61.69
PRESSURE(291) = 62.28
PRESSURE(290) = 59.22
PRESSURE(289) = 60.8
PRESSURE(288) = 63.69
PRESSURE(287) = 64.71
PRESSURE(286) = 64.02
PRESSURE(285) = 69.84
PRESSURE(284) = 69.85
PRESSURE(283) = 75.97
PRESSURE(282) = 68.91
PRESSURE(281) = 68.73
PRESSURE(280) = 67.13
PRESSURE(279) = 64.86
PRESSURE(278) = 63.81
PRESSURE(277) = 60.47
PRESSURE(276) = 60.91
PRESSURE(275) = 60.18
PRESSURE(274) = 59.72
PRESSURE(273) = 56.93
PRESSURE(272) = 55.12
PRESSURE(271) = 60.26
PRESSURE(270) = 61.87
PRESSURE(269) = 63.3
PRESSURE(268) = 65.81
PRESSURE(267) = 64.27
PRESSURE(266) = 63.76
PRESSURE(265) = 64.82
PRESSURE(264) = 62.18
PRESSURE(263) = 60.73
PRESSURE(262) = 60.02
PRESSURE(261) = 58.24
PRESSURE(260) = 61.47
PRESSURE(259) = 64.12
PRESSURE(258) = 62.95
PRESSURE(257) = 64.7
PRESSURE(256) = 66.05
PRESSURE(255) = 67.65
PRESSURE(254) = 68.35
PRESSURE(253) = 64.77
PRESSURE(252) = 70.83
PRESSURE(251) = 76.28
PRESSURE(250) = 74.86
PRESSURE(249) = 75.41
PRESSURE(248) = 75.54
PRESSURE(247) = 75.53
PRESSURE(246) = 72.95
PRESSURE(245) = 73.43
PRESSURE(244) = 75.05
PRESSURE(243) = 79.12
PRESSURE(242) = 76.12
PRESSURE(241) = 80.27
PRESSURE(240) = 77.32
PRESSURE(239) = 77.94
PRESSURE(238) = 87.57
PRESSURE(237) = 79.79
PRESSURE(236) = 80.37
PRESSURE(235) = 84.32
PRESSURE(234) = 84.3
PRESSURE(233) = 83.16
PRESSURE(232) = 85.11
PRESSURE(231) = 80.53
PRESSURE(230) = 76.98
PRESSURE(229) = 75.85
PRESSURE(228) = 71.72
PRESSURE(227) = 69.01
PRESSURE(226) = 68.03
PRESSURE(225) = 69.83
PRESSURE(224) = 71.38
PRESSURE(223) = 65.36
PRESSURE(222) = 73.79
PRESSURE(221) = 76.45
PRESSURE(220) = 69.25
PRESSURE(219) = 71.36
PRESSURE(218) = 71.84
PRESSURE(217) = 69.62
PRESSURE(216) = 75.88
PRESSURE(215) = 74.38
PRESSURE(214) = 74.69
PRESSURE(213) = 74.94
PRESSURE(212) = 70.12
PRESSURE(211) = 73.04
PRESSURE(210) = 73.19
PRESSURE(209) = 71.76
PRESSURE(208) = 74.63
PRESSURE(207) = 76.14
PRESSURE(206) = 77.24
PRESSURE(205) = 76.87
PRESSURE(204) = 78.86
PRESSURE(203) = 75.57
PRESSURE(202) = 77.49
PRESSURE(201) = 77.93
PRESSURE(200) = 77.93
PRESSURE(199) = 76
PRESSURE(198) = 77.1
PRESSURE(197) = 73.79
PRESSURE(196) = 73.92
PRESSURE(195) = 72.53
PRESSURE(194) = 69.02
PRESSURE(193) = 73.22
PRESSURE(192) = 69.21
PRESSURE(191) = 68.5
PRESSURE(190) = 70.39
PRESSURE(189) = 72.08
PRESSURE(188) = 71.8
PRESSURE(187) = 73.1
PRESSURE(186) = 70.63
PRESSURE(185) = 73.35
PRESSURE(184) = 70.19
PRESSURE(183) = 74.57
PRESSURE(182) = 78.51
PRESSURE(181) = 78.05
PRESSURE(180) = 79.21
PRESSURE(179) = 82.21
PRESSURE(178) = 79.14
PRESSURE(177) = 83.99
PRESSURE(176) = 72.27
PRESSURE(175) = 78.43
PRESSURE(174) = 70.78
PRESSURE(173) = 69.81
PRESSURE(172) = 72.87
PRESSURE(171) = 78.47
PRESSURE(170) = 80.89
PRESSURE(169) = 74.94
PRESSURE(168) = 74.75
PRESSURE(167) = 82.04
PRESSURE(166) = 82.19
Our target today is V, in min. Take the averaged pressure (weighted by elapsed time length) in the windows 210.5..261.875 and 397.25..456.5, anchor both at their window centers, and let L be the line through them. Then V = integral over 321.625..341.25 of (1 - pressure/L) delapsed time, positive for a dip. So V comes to 2.37 min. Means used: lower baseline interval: 73.4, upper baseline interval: 47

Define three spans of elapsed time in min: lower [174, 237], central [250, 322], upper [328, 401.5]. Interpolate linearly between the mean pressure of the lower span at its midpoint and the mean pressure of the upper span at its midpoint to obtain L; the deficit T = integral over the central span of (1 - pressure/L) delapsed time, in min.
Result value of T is 9.54 min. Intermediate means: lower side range 74.8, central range 59.5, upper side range 62.3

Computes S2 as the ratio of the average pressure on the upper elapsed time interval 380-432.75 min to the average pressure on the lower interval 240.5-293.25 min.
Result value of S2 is 0.9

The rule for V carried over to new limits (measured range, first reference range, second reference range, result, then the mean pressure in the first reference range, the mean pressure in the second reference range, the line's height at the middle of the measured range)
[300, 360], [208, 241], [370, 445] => 8.4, 75.3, 55.1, 63.7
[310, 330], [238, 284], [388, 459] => 3.9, 67.6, 49.3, 60.9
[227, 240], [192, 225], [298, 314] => -2.2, 73.8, 53.6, 68.6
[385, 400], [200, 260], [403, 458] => -4.2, 74.3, 45.9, 51.2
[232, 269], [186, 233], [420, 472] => -1.6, 73.7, 45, 68.7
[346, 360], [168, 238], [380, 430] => 0.5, 75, 57.7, 62.1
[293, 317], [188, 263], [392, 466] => 3.7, 73.4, 48.3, 63.6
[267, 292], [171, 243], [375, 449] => 1.4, 75.2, 53.6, 67.5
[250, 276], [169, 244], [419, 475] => 1.8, 75.3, 45.1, 68.2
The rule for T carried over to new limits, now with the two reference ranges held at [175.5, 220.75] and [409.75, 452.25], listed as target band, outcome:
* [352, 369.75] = -2.3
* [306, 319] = 2.1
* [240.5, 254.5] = -1.3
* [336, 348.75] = -0.9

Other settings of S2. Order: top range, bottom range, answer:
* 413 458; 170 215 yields 0.60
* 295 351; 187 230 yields 0.74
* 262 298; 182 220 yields 0.85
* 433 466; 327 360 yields 0.73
